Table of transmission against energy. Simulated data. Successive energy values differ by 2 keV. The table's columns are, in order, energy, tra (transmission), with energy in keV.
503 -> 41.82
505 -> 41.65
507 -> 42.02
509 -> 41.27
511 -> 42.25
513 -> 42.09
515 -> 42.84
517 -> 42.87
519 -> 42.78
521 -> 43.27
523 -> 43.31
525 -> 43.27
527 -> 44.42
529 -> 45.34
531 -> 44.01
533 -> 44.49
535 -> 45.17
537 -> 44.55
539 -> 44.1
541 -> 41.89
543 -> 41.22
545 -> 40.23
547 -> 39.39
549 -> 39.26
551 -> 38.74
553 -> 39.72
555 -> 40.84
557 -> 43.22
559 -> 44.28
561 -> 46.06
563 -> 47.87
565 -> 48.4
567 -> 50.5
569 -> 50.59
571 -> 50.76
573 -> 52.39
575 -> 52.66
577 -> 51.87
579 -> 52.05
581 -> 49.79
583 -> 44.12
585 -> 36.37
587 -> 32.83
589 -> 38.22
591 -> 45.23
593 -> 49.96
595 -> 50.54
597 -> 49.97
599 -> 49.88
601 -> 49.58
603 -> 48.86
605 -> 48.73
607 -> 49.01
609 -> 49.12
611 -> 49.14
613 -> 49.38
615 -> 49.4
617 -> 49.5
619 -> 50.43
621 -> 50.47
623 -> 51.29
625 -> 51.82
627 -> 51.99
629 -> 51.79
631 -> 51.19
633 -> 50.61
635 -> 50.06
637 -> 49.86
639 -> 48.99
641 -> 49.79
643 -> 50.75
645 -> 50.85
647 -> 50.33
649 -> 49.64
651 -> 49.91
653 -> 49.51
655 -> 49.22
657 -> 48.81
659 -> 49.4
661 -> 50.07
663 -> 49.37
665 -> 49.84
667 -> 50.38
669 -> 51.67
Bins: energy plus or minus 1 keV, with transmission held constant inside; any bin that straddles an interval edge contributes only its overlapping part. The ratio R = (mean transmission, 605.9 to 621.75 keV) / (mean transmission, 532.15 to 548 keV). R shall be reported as 1.16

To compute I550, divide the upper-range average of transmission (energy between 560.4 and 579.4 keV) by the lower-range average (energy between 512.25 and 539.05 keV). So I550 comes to 1.2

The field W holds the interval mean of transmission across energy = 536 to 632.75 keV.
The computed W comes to 46.9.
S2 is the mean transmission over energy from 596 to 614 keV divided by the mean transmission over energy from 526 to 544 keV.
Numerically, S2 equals 1.12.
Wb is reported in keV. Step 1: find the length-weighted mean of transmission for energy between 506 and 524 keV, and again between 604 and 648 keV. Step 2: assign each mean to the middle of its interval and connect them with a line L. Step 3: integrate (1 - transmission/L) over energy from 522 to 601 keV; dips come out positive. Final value 1.1 keV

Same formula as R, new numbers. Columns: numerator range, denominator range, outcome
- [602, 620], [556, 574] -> 1.02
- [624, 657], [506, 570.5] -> 1.16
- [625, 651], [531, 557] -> 1.21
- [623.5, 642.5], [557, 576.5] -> 1.03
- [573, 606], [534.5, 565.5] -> 1.10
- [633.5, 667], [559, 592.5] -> 1.06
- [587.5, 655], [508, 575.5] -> 1.12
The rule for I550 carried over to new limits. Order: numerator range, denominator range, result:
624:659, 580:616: 1.08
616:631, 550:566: 1.17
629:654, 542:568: 1.17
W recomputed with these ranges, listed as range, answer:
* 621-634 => 51.4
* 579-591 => 41.7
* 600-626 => 49.7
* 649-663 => 49.5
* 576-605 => 46.5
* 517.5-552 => 42.7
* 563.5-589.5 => 47.2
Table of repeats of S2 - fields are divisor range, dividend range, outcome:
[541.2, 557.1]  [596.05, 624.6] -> 1.23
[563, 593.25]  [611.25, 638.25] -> 1.08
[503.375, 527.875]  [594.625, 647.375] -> 1.18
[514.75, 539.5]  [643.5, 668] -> 1.13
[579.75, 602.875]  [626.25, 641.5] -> 1.11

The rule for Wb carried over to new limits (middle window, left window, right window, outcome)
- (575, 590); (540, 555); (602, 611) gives 0.34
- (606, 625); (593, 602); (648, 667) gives 0.00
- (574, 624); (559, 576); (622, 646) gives 2.19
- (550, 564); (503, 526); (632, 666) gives 0.58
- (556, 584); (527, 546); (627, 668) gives -2.10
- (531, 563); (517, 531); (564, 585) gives 2.71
